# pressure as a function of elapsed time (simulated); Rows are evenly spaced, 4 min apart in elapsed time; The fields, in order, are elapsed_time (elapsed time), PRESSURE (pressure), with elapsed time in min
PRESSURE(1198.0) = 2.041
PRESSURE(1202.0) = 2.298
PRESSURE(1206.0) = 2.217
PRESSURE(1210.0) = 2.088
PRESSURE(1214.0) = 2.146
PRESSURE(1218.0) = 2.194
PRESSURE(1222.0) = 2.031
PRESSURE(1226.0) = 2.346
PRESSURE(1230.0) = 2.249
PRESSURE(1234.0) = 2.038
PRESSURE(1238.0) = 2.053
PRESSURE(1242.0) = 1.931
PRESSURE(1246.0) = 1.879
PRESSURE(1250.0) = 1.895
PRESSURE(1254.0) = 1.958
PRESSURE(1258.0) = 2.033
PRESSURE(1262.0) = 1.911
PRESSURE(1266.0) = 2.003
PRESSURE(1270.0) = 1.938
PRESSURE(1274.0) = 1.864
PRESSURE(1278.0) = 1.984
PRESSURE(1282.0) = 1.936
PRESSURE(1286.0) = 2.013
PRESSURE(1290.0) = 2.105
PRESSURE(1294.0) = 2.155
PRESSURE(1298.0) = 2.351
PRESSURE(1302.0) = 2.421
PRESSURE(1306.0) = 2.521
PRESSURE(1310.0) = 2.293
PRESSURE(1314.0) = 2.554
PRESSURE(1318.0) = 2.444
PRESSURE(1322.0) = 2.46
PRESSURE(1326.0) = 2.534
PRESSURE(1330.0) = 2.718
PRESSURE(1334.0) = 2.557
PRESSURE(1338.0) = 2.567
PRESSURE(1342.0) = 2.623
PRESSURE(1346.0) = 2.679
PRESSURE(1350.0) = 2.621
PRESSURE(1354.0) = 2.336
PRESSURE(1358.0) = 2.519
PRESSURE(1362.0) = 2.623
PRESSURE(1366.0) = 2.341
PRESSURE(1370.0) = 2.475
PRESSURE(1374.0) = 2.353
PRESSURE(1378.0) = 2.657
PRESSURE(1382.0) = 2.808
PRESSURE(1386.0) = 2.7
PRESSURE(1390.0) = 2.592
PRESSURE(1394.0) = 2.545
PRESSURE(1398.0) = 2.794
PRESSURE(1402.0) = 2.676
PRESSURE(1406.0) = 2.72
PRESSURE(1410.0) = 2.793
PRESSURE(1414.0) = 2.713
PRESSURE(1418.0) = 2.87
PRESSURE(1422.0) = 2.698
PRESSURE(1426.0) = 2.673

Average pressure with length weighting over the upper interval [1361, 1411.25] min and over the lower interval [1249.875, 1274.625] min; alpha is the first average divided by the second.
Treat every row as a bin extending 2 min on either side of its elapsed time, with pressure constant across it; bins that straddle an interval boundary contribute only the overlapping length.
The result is 1.34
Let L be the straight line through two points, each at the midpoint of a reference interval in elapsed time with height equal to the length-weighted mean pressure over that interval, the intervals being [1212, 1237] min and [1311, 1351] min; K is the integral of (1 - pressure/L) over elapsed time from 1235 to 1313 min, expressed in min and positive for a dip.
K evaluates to 9.4 min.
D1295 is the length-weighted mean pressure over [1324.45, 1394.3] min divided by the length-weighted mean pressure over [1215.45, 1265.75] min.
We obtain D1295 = 1.26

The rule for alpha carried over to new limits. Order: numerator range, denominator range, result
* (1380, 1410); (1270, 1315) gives 1.24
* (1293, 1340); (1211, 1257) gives 1.20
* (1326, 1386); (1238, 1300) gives 1.28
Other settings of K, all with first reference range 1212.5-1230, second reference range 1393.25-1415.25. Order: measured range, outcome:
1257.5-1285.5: 4.57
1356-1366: 0.26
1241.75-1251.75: 1.61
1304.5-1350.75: -0.93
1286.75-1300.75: 1.16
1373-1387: 0.01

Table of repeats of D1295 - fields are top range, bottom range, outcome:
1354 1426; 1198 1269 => 1.27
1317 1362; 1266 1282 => 1.32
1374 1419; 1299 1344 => 1.07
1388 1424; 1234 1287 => 1.39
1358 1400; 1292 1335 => 1.05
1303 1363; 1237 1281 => 1.30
